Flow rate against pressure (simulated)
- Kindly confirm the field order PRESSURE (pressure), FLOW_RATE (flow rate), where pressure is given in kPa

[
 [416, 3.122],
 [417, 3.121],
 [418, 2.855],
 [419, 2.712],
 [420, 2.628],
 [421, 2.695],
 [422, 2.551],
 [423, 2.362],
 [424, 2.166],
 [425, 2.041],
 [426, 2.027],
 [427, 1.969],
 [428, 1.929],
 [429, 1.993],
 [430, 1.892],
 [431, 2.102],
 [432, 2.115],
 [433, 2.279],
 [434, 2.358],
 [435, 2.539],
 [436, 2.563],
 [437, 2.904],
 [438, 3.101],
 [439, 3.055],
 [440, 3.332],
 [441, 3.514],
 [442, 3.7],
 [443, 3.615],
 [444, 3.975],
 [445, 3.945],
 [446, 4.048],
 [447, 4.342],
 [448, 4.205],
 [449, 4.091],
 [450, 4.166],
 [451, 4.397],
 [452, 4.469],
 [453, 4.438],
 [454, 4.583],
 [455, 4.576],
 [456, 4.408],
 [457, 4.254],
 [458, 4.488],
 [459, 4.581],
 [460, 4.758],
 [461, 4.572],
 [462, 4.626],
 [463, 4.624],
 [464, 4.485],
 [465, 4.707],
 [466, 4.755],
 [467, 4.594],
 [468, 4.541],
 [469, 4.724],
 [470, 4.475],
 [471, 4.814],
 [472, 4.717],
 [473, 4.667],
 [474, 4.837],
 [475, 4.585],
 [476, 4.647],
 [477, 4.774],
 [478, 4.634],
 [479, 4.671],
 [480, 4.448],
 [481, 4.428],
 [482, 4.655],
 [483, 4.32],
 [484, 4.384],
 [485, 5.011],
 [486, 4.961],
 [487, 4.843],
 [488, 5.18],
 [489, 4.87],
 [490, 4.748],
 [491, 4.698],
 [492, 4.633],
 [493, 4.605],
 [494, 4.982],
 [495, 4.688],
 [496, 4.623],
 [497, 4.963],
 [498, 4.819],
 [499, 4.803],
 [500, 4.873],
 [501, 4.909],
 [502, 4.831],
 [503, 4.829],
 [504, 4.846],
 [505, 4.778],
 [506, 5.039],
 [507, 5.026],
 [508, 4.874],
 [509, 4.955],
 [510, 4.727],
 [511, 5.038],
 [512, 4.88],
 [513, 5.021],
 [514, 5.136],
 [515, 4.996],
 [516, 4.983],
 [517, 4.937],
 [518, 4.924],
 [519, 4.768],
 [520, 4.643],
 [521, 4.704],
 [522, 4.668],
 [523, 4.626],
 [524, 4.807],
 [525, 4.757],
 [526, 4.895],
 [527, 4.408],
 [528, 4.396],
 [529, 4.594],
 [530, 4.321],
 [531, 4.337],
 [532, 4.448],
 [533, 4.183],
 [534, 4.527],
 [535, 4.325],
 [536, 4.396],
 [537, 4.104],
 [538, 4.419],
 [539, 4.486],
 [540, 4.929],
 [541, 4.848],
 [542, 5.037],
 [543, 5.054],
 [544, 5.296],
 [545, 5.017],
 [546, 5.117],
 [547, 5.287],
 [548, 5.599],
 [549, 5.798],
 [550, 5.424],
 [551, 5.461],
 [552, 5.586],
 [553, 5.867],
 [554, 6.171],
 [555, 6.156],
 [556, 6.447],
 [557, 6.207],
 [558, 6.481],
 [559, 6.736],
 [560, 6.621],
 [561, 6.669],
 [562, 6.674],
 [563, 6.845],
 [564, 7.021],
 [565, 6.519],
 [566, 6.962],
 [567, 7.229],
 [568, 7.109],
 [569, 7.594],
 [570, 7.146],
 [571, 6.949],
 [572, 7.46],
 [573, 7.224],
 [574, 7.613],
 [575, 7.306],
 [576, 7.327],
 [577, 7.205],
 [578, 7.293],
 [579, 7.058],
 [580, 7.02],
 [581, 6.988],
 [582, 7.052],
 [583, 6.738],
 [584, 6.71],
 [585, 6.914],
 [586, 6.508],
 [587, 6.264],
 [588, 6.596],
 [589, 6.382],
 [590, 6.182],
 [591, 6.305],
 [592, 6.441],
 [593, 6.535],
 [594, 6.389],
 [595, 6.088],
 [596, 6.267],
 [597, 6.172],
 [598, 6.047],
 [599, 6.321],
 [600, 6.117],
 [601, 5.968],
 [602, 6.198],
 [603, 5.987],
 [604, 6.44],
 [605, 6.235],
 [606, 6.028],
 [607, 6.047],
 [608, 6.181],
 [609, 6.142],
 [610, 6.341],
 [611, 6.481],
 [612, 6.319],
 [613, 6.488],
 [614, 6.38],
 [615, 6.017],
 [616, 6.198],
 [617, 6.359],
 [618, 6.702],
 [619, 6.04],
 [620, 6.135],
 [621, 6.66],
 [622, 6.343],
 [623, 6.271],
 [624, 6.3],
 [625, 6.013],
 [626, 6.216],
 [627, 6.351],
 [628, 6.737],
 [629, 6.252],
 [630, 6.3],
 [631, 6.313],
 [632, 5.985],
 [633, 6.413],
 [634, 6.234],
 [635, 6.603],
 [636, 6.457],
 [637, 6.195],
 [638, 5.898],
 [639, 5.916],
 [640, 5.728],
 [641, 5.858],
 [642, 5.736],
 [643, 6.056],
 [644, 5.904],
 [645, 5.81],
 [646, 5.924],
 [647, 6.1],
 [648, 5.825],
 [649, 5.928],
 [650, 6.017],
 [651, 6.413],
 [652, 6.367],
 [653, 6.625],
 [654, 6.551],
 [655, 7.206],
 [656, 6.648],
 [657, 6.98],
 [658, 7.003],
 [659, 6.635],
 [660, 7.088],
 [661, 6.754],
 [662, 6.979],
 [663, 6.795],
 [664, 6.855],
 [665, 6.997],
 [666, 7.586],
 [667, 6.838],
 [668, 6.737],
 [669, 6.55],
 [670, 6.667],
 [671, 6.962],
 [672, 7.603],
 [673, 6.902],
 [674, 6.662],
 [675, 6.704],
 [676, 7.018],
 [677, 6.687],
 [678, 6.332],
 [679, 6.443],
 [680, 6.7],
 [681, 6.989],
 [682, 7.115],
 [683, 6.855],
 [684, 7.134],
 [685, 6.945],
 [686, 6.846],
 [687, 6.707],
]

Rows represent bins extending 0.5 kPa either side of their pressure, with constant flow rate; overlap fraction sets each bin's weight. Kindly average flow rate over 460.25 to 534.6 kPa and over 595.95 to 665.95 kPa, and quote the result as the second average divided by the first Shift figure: 1.3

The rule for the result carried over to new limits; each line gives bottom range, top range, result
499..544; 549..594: 1.41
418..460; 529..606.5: 1.87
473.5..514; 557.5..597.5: 1.42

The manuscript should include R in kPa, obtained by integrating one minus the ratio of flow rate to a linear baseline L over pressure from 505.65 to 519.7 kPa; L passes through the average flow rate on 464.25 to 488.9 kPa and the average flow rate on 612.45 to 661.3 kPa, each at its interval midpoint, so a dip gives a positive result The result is 0.3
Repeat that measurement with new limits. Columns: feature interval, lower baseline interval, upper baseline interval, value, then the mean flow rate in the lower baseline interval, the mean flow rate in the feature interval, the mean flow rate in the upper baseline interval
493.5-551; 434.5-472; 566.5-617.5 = 5.6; 4.14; 4.82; 6.6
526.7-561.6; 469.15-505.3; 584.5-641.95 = 1.4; 4.74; 5.23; 6.26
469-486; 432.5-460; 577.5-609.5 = -1.1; 3.79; 4.64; 6.43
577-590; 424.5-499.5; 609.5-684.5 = -2.6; 4.08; 6.79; 6.48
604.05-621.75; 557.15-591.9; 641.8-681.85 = 1.3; 6.89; 6.28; 6.63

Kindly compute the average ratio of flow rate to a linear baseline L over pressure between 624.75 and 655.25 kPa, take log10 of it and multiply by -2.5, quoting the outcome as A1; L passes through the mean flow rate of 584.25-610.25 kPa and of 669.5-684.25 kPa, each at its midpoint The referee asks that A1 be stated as 0.07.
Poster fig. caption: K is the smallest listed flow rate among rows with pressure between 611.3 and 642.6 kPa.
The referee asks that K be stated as 5.728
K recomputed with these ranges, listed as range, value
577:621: 5.968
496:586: 4.104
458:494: 4.32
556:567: 6.207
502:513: 4.727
